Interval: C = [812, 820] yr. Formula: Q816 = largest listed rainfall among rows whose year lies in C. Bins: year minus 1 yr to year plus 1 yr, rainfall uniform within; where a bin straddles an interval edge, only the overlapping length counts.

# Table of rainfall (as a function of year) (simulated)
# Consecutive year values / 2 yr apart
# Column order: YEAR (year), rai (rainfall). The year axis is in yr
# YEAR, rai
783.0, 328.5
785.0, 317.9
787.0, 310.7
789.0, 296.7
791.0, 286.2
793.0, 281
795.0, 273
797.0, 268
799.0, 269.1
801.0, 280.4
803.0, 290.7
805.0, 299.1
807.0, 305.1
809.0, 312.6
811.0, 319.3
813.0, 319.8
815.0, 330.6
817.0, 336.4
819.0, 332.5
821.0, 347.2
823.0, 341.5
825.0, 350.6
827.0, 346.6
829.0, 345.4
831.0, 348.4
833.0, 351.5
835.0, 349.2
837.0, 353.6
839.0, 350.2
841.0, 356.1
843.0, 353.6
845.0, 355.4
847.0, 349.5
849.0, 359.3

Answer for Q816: 336.4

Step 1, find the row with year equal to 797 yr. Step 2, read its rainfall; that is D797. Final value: 268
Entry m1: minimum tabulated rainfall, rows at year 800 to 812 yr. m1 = 280.4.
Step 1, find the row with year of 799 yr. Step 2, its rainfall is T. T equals 269.1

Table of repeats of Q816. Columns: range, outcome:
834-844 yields 356.1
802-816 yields 330.6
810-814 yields 319.8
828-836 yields 351.5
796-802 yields 280.4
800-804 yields 290.7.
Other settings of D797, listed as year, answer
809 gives 312.6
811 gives 319.3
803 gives 290.7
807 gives 305.1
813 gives 319.8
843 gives 353.6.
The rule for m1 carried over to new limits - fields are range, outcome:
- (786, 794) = 281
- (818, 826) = 332.5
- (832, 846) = 349.2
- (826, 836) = 345.4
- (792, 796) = 273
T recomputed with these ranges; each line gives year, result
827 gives 346.6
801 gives 280.4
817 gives 336.4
